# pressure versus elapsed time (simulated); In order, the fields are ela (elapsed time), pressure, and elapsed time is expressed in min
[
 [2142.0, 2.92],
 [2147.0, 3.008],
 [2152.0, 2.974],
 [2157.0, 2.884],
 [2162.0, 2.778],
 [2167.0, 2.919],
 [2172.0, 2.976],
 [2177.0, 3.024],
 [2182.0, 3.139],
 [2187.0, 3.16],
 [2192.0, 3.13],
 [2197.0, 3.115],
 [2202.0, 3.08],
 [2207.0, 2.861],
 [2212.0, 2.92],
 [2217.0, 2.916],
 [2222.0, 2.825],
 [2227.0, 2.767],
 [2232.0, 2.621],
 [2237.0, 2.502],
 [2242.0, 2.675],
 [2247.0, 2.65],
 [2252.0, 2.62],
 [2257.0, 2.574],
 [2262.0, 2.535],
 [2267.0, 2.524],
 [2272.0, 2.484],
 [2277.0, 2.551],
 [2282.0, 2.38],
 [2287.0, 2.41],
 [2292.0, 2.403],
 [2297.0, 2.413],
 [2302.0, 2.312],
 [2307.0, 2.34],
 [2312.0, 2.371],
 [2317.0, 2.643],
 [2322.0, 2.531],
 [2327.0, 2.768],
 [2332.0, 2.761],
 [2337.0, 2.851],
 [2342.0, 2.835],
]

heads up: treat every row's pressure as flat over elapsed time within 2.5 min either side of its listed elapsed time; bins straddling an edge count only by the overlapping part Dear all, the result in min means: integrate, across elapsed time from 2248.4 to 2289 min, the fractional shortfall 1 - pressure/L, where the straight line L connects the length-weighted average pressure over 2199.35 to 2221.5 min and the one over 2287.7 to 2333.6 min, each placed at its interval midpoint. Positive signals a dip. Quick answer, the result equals 2.5 min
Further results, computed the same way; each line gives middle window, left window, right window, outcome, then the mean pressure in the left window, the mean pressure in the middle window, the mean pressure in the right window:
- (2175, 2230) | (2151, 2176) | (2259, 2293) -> -4.61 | 2.91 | 2.99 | 2.47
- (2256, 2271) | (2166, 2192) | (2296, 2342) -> 1.25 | 3.06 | 2.54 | 2.57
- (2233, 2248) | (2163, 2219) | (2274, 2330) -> 0.89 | 3.02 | 2.61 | 2.47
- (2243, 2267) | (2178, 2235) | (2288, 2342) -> 1.57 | 2.96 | 2.59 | 2.55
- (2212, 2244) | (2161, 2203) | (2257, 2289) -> 0.36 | 3.04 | 2.73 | 2.49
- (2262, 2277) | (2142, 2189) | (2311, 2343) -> 1.47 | 2.98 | 2.52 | 2.69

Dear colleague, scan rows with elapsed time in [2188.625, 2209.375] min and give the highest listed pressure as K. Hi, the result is 3.13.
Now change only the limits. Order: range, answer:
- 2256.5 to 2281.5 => 2.574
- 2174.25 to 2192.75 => 3.16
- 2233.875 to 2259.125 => 2.675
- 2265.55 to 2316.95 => 2.551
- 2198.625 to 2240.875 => 3.08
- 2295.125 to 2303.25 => 2.413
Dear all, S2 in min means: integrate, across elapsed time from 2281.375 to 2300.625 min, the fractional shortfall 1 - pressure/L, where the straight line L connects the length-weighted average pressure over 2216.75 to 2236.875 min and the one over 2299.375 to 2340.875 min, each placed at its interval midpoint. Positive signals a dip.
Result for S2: 1.7 min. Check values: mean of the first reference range 2.73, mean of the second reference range 2.58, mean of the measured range 2.4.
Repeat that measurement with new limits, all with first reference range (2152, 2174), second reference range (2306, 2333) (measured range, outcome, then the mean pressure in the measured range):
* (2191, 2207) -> -1.39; 3.07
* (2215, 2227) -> -0.31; 2.85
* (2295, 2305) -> 0.97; 2.36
